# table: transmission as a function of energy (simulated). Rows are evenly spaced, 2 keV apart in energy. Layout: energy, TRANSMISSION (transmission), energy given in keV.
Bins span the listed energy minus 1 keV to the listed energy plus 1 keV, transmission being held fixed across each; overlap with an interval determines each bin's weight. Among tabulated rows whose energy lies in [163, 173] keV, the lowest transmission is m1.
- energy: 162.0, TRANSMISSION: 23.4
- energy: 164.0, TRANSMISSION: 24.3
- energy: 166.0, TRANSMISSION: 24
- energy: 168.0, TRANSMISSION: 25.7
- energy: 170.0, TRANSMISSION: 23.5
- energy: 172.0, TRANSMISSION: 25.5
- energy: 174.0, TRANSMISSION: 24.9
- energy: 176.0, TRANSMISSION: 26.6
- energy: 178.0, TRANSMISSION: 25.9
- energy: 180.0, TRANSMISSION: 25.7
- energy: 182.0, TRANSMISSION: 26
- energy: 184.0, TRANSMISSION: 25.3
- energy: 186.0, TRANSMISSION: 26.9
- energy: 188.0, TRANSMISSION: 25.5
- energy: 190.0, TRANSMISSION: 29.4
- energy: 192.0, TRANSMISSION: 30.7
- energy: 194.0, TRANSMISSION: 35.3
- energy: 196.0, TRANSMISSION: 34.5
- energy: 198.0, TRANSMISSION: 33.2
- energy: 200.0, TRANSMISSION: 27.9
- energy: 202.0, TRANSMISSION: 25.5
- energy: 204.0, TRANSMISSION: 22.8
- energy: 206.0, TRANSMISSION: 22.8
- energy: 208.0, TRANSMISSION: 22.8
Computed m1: 23.5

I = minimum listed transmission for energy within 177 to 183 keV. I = 25.7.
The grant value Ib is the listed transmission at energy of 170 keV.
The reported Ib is 23.5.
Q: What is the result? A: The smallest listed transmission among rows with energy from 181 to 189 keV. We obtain 25.3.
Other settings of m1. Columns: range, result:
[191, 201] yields 27.9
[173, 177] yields 24.9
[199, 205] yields 22.8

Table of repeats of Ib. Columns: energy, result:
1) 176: 26.6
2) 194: 35.3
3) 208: 22.8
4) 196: 34.5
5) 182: 26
